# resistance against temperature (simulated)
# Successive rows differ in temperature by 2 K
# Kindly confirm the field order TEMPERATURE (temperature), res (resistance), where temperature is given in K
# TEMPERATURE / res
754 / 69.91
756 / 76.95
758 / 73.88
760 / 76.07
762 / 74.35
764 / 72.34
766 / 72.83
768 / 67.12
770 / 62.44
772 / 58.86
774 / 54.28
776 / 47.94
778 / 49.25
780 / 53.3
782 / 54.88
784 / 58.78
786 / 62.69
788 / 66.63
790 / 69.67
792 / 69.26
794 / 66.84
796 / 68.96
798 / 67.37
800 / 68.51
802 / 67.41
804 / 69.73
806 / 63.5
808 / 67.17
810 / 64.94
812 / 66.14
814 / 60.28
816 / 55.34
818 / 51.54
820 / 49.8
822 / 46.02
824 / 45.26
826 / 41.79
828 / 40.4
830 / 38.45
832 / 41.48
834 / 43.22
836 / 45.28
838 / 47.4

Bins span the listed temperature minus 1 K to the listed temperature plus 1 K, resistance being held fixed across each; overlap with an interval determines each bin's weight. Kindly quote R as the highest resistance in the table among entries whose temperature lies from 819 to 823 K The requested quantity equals 49.8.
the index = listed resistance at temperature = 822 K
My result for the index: 46.02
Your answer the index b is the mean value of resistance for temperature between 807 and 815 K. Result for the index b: 64.6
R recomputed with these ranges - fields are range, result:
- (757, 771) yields 76.07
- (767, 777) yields 67.12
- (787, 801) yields 69.67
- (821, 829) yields 46.02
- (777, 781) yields 53.3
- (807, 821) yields 67.17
